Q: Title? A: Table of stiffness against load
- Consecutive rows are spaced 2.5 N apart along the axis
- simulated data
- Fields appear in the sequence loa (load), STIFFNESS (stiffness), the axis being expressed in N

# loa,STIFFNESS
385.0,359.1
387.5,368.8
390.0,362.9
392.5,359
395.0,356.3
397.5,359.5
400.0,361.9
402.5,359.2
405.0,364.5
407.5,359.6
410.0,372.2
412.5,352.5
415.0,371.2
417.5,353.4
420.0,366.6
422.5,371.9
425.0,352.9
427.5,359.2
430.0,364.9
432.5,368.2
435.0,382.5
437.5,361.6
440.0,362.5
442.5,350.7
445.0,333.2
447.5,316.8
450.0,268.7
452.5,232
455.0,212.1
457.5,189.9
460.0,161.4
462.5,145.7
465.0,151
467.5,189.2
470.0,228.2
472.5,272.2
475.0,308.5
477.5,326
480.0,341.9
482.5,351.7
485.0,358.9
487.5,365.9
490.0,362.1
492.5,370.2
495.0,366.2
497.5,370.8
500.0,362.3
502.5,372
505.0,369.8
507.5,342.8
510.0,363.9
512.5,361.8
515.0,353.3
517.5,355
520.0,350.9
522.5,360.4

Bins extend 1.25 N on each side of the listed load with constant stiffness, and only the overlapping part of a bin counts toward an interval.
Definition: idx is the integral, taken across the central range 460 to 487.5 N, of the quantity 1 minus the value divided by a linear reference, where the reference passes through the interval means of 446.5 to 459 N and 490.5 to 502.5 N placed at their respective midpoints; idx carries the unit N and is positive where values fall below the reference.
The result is 3.57 N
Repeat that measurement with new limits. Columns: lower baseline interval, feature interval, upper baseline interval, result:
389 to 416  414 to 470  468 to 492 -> 7.6 N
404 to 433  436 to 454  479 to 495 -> 2.2 N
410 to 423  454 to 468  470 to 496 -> 7.0 N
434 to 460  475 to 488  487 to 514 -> -0.2 N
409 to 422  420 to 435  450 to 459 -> -2.2 N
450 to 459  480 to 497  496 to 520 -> -2.9 N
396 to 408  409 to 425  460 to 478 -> -1.6 N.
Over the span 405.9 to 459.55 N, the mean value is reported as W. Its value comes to 331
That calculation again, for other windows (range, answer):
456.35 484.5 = 246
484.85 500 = 366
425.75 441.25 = 366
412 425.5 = 362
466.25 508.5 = 333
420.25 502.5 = 310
